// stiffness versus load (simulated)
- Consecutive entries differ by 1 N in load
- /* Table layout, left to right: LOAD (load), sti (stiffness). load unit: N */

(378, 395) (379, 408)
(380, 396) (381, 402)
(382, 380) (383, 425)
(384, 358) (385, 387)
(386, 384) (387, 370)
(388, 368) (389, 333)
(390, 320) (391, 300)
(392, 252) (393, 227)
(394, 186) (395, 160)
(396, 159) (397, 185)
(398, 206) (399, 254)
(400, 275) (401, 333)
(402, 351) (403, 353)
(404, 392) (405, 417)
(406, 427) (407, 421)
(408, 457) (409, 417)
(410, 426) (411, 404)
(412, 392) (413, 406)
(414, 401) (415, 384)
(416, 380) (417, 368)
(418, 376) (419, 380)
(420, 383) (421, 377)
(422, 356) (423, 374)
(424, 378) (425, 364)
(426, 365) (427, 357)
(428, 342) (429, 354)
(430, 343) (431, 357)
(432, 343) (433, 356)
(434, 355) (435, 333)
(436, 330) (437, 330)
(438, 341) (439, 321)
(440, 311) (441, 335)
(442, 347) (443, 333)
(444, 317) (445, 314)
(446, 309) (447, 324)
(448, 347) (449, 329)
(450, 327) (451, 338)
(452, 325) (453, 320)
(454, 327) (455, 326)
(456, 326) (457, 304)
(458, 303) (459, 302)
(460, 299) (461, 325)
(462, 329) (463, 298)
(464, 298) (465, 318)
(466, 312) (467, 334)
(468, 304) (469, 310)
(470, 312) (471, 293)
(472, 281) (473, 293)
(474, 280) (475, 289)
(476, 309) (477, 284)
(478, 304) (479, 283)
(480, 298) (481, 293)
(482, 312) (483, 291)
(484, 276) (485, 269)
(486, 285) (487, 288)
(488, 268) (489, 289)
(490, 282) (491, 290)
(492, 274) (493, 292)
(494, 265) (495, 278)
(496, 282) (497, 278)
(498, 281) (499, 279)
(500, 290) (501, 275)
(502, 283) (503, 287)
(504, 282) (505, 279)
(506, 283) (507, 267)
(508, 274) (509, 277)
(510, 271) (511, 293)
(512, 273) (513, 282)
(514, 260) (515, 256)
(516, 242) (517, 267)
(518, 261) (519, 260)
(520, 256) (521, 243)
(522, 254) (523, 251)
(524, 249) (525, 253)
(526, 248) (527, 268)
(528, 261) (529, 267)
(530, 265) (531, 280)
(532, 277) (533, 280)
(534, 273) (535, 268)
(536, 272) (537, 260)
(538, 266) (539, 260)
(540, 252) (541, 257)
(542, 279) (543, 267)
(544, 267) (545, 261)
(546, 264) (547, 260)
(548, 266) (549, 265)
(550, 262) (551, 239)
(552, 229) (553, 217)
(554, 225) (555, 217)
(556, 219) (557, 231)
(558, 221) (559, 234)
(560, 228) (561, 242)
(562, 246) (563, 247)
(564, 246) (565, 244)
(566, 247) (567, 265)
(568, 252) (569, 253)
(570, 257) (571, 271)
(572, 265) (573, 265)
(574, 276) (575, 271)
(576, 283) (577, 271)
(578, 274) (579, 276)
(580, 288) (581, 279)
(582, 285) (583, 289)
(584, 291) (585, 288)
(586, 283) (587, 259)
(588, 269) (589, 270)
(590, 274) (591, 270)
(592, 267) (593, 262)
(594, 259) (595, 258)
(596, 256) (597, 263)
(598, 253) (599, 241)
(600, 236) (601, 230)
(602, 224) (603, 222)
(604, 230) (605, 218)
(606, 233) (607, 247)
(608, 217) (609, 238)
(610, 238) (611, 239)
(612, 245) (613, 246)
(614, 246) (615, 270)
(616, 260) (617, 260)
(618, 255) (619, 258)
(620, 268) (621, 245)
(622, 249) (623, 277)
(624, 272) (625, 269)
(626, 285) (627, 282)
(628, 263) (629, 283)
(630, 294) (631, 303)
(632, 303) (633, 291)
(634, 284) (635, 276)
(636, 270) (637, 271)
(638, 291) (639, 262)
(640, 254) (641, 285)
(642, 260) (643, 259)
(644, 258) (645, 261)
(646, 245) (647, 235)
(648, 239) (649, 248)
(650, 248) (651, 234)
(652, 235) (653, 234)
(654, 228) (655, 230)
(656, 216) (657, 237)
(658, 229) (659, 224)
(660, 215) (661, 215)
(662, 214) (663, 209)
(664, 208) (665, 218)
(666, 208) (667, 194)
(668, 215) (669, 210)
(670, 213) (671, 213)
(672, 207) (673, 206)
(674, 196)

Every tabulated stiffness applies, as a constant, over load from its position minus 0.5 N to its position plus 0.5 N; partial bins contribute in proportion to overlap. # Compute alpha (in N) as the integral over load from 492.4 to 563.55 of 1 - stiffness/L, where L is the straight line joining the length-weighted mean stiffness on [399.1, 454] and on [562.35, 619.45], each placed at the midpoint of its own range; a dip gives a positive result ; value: 8.33 N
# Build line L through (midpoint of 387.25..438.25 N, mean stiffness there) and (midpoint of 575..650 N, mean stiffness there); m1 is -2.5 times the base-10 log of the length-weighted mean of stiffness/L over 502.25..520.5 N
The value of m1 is 0.12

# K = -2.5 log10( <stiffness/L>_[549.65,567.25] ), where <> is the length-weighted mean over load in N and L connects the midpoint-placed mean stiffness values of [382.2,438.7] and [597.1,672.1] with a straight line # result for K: 0.19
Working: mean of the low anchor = 346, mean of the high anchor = 246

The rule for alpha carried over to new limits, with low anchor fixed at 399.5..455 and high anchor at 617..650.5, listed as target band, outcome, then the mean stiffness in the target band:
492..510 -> 2.6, 279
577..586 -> 0.2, 283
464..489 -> 3.1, 295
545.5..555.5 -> 2.0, 244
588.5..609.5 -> 2.8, 246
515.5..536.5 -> 3.6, 262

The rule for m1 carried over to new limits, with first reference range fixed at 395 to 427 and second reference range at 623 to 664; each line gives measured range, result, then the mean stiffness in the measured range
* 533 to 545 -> 0.13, 266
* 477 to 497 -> 0.14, 285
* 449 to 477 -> 0.08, 310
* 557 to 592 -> 0.08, 264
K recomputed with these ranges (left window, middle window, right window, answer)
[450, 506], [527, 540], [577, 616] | 0.037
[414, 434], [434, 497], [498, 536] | 0.054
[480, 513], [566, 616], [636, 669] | -0.015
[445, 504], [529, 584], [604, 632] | 0.069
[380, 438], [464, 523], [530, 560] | 0.027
